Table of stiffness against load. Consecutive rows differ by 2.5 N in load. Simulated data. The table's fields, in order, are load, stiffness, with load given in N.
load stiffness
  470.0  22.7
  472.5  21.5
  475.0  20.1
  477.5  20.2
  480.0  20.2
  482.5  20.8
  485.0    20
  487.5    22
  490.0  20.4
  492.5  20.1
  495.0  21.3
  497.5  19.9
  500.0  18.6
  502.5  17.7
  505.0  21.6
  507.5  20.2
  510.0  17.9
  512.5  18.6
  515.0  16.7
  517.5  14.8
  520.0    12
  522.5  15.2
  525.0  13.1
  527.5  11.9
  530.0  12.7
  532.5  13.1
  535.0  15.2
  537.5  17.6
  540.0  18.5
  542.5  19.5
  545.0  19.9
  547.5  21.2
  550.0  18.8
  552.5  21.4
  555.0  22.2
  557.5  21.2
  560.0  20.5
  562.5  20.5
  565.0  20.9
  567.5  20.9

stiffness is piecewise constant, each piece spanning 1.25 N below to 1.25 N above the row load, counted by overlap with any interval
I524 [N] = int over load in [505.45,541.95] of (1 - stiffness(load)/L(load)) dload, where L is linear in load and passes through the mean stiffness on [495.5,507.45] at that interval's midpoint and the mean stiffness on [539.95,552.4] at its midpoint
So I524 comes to 7.4 N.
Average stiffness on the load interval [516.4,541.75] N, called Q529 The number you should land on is 14.5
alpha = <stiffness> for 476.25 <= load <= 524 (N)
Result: 18.8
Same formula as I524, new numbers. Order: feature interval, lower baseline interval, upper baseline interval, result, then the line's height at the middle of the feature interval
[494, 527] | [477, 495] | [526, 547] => 2.1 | 18.5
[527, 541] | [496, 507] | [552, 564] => 3.8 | 20.5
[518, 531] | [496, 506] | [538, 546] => 4.2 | 19.3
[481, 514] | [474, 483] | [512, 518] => -2.7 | 18.4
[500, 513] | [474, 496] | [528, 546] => -0.2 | 18.8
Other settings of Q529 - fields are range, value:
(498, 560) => 17.6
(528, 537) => 13.8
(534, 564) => 19.8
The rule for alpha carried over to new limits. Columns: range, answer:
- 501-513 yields 19.2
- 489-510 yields 19.8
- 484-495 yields 20.7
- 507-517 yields 17.9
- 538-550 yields 19.5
